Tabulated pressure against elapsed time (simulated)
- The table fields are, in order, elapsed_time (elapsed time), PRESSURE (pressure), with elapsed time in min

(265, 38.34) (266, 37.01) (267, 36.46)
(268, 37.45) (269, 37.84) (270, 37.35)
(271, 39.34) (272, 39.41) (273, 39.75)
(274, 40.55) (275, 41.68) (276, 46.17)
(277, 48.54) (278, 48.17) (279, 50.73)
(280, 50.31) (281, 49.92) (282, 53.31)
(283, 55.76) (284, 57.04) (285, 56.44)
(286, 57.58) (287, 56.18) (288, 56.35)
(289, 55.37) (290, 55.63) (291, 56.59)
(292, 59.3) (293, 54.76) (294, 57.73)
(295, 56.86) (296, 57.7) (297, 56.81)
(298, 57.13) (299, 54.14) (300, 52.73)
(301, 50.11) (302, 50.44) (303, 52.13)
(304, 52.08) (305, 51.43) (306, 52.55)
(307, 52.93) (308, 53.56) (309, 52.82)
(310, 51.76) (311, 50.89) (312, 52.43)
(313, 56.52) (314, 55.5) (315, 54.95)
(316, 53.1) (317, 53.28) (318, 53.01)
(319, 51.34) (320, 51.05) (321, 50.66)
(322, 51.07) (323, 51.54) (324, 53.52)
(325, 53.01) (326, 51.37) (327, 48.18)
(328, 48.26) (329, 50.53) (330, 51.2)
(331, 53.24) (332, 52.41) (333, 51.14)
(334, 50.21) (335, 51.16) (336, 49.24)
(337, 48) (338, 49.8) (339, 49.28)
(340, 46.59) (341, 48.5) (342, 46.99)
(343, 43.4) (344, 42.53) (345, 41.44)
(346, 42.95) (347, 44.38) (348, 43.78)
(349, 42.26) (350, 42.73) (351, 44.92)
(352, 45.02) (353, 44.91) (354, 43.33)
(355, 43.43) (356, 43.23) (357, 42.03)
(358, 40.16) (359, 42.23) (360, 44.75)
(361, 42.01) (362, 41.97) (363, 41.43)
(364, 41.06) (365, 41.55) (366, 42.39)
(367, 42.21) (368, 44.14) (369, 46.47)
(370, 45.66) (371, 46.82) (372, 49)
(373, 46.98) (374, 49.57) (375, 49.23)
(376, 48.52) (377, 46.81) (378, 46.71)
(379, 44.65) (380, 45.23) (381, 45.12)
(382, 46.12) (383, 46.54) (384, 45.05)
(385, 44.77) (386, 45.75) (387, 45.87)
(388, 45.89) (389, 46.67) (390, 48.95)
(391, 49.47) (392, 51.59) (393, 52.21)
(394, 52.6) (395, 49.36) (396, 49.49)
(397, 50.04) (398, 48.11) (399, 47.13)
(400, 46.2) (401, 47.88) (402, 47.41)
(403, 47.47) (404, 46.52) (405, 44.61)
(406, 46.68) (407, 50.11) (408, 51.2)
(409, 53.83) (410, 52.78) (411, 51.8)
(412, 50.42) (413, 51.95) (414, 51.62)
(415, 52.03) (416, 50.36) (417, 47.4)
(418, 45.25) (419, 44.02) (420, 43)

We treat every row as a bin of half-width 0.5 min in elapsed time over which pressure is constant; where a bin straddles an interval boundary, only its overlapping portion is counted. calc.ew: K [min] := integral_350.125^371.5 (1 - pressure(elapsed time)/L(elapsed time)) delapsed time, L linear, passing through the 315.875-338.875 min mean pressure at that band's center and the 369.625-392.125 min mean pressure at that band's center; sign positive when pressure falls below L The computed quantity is 2.3 min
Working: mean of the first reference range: 51.1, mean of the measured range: 43.3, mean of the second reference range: 46.9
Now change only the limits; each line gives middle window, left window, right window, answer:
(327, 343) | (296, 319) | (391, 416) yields 0.8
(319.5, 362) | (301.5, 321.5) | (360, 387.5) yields 1.9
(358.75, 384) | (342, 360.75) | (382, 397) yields 0.4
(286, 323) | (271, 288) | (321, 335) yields -2.7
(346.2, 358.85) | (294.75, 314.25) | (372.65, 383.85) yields 1.5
